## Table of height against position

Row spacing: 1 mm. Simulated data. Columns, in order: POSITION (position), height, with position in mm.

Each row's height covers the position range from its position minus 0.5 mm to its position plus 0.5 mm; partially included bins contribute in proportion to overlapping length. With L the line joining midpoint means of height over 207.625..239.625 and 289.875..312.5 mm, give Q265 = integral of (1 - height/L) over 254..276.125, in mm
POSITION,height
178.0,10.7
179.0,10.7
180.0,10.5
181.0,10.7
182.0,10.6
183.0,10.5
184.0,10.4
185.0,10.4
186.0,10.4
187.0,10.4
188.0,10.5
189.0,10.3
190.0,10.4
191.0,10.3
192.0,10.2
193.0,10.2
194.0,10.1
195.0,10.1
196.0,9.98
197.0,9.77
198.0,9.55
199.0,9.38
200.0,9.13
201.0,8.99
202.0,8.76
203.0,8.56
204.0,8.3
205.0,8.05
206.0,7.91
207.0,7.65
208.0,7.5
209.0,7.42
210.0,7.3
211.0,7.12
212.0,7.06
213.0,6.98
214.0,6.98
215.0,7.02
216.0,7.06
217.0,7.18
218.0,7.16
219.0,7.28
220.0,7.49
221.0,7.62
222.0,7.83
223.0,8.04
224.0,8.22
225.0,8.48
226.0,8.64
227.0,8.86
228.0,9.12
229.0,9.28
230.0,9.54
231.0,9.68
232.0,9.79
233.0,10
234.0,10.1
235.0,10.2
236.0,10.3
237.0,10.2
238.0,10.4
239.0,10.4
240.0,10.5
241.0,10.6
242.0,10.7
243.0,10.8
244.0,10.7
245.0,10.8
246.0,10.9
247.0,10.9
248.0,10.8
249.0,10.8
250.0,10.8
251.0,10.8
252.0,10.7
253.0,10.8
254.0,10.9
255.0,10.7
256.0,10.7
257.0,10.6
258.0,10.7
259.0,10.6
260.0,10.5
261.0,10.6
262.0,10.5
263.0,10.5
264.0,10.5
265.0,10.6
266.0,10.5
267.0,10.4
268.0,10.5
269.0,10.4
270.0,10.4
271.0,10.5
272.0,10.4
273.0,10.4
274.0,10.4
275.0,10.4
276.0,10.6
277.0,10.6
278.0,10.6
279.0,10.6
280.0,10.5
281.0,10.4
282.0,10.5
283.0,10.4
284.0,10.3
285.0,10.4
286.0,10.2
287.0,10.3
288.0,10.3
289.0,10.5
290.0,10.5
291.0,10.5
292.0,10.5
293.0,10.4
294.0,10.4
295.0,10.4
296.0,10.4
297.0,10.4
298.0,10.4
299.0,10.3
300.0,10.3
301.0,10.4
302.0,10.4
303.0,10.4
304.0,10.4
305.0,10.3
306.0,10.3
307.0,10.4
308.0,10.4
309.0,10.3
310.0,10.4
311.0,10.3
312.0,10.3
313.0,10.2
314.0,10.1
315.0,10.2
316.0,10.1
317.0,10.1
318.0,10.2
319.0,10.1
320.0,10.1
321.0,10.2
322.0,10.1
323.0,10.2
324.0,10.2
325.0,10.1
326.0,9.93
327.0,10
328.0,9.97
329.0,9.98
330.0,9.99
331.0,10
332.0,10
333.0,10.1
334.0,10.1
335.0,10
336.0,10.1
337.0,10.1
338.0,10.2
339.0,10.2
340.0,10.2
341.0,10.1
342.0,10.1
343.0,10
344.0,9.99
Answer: -2.4 mm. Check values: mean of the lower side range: 8.46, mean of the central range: 10.5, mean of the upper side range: 10.4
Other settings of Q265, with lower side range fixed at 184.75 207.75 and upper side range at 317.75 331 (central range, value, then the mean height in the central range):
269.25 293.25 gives -1.35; 10.4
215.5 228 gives 2.27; 7.87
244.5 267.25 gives -2.12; 10.7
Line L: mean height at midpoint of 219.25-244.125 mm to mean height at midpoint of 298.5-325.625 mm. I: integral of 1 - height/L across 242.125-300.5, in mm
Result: -4.12 mm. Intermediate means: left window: 9.46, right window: 10.3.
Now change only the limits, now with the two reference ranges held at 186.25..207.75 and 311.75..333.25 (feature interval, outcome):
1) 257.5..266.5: -0.7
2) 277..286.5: -0.5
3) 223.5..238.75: 0.1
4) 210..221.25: 2.8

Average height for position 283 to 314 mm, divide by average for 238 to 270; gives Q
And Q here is 1.0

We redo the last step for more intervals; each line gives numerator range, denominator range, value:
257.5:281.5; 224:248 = 1.05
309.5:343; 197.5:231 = 1.25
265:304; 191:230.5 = 1.24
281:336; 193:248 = 1.14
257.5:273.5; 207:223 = 1.44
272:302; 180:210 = 1.10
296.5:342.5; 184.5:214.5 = 1.13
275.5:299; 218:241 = 1.14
